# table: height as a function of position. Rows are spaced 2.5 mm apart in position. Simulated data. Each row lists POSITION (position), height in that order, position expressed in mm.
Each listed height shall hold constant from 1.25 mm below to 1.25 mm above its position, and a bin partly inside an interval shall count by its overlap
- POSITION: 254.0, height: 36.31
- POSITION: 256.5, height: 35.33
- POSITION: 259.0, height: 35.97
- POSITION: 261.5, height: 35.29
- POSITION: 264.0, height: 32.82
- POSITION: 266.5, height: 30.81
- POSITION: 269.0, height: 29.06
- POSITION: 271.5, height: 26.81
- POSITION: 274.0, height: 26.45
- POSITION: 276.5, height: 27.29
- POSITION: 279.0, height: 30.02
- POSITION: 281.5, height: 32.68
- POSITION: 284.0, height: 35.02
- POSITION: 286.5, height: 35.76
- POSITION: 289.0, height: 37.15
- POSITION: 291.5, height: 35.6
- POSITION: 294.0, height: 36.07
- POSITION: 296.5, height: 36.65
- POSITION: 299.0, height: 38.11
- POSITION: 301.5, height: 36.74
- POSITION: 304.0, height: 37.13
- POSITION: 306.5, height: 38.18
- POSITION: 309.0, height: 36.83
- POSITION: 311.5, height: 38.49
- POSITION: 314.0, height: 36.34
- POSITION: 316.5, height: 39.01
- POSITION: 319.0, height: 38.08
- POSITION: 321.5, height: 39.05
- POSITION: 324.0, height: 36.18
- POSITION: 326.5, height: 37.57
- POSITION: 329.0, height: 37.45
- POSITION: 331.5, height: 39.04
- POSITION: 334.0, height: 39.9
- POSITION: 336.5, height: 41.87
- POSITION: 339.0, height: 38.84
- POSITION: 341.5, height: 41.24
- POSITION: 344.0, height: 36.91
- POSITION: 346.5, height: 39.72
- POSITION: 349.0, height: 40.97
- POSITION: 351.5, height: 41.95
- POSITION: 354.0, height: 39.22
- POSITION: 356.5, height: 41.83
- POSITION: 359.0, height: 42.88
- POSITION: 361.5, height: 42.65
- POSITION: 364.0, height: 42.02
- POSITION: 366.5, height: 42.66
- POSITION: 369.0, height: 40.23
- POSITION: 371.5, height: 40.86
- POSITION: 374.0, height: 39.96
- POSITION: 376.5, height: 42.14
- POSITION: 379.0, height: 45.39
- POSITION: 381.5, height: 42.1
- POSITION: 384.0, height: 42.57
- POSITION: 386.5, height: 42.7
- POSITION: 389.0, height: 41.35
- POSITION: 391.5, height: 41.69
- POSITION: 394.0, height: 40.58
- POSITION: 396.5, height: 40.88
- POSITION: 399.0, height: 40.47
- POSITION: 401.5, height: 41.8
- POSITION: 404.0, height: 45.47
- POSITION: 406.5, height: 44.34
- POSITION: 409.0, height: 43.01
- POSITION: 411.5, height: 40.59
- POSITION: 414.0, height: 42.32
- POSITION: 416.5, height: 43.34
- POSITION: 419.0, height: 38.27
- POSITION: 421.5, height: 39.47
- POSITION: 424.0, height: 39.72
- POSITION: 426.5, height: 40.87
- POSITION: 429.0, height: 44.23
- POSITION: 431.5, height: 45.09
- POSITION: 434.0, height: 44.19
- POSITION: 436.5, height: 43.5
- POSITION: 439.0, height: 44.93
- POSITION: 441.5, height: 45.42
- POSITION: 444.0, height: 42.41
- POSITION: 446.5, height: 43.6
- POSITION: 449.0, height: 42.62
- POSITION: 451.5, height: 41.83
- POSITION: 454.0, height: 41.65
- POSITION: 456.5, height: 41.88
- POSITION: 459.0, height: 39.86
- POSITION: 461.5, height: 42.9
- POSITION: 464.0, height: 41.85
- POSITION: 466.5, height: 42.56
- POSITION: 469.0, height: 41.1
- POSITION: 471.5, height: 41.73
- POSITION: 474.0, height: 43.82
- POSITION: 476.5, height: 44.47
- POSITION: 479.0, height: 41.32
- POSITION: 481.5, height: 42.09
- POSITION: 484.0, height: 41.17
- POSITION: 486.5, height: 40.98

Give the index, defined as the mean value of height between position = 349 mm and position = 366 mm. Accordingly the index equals 41.7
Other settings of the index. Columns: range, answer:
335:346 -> 39.7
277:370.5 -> 38.3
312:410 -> 40.8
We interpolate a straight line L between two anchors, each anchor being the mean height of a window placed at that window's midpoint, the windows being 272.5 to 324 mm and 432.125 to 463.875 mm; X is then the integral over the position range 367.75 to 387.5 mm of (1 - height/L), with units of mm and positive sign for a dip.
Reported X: -1.3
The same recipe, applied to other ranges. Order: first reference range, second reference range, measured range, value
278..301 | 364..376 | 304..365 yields -1.3 mm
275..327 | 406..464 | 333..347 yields -0.7 mm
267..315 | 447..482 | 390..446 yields -3.3 mm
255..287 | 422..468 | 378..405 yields -2.0 mm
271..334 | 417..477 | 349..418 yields -4.5 mm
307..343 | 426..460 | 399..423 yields -0.1 mm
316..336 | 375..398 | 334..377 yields -0.7 mm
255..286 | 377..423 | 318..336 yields -1.1 mm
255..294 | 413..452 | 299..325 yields -2.0 mm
